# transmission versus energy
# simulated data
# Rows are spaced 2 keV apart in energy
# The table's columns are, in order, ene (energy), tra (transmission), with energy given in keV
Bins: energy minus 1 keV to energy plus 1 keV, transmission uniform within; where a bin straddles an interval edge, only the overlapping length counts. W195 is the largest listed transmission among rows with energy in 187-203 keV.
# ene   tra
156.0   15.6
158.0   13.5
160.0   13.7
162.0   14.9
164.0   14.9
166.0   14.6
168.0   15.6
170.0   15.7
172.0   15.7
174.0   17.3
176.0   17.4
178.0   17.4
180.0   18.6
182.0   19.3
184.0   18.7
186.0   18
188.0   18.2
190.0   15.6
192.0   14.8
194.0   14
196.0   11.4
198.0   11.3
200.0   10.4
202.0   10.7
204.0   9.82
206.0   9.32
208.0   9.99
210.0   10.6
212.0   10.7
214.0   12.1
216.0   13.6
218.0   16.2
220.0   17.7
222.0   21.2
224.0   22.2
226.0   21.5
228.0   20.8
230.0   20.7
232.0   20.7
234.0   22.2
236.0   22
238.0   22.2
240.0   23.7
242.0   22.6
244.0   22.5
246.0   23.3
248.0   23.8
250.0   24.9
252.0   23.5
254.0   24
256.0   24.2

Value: 18.2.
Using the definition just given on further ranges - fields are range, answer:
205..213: 10.7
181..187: 19.3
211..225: 22.2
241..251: 24.9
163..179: 17.4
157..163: 14.9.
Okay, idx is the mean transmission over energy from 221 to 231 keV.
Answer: 21.3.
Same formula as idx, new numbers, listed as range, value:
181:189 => 18.6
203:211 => 9.93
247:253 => 24.1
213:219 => 14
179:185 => 18.9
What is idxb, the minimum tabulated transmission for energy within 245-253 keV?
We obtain 23.3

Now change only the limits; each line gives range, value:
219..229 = 17.7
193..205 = 9.82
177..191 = 15.6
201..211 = 9.32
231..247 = 20.7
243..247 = 22.5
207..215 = 9.99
